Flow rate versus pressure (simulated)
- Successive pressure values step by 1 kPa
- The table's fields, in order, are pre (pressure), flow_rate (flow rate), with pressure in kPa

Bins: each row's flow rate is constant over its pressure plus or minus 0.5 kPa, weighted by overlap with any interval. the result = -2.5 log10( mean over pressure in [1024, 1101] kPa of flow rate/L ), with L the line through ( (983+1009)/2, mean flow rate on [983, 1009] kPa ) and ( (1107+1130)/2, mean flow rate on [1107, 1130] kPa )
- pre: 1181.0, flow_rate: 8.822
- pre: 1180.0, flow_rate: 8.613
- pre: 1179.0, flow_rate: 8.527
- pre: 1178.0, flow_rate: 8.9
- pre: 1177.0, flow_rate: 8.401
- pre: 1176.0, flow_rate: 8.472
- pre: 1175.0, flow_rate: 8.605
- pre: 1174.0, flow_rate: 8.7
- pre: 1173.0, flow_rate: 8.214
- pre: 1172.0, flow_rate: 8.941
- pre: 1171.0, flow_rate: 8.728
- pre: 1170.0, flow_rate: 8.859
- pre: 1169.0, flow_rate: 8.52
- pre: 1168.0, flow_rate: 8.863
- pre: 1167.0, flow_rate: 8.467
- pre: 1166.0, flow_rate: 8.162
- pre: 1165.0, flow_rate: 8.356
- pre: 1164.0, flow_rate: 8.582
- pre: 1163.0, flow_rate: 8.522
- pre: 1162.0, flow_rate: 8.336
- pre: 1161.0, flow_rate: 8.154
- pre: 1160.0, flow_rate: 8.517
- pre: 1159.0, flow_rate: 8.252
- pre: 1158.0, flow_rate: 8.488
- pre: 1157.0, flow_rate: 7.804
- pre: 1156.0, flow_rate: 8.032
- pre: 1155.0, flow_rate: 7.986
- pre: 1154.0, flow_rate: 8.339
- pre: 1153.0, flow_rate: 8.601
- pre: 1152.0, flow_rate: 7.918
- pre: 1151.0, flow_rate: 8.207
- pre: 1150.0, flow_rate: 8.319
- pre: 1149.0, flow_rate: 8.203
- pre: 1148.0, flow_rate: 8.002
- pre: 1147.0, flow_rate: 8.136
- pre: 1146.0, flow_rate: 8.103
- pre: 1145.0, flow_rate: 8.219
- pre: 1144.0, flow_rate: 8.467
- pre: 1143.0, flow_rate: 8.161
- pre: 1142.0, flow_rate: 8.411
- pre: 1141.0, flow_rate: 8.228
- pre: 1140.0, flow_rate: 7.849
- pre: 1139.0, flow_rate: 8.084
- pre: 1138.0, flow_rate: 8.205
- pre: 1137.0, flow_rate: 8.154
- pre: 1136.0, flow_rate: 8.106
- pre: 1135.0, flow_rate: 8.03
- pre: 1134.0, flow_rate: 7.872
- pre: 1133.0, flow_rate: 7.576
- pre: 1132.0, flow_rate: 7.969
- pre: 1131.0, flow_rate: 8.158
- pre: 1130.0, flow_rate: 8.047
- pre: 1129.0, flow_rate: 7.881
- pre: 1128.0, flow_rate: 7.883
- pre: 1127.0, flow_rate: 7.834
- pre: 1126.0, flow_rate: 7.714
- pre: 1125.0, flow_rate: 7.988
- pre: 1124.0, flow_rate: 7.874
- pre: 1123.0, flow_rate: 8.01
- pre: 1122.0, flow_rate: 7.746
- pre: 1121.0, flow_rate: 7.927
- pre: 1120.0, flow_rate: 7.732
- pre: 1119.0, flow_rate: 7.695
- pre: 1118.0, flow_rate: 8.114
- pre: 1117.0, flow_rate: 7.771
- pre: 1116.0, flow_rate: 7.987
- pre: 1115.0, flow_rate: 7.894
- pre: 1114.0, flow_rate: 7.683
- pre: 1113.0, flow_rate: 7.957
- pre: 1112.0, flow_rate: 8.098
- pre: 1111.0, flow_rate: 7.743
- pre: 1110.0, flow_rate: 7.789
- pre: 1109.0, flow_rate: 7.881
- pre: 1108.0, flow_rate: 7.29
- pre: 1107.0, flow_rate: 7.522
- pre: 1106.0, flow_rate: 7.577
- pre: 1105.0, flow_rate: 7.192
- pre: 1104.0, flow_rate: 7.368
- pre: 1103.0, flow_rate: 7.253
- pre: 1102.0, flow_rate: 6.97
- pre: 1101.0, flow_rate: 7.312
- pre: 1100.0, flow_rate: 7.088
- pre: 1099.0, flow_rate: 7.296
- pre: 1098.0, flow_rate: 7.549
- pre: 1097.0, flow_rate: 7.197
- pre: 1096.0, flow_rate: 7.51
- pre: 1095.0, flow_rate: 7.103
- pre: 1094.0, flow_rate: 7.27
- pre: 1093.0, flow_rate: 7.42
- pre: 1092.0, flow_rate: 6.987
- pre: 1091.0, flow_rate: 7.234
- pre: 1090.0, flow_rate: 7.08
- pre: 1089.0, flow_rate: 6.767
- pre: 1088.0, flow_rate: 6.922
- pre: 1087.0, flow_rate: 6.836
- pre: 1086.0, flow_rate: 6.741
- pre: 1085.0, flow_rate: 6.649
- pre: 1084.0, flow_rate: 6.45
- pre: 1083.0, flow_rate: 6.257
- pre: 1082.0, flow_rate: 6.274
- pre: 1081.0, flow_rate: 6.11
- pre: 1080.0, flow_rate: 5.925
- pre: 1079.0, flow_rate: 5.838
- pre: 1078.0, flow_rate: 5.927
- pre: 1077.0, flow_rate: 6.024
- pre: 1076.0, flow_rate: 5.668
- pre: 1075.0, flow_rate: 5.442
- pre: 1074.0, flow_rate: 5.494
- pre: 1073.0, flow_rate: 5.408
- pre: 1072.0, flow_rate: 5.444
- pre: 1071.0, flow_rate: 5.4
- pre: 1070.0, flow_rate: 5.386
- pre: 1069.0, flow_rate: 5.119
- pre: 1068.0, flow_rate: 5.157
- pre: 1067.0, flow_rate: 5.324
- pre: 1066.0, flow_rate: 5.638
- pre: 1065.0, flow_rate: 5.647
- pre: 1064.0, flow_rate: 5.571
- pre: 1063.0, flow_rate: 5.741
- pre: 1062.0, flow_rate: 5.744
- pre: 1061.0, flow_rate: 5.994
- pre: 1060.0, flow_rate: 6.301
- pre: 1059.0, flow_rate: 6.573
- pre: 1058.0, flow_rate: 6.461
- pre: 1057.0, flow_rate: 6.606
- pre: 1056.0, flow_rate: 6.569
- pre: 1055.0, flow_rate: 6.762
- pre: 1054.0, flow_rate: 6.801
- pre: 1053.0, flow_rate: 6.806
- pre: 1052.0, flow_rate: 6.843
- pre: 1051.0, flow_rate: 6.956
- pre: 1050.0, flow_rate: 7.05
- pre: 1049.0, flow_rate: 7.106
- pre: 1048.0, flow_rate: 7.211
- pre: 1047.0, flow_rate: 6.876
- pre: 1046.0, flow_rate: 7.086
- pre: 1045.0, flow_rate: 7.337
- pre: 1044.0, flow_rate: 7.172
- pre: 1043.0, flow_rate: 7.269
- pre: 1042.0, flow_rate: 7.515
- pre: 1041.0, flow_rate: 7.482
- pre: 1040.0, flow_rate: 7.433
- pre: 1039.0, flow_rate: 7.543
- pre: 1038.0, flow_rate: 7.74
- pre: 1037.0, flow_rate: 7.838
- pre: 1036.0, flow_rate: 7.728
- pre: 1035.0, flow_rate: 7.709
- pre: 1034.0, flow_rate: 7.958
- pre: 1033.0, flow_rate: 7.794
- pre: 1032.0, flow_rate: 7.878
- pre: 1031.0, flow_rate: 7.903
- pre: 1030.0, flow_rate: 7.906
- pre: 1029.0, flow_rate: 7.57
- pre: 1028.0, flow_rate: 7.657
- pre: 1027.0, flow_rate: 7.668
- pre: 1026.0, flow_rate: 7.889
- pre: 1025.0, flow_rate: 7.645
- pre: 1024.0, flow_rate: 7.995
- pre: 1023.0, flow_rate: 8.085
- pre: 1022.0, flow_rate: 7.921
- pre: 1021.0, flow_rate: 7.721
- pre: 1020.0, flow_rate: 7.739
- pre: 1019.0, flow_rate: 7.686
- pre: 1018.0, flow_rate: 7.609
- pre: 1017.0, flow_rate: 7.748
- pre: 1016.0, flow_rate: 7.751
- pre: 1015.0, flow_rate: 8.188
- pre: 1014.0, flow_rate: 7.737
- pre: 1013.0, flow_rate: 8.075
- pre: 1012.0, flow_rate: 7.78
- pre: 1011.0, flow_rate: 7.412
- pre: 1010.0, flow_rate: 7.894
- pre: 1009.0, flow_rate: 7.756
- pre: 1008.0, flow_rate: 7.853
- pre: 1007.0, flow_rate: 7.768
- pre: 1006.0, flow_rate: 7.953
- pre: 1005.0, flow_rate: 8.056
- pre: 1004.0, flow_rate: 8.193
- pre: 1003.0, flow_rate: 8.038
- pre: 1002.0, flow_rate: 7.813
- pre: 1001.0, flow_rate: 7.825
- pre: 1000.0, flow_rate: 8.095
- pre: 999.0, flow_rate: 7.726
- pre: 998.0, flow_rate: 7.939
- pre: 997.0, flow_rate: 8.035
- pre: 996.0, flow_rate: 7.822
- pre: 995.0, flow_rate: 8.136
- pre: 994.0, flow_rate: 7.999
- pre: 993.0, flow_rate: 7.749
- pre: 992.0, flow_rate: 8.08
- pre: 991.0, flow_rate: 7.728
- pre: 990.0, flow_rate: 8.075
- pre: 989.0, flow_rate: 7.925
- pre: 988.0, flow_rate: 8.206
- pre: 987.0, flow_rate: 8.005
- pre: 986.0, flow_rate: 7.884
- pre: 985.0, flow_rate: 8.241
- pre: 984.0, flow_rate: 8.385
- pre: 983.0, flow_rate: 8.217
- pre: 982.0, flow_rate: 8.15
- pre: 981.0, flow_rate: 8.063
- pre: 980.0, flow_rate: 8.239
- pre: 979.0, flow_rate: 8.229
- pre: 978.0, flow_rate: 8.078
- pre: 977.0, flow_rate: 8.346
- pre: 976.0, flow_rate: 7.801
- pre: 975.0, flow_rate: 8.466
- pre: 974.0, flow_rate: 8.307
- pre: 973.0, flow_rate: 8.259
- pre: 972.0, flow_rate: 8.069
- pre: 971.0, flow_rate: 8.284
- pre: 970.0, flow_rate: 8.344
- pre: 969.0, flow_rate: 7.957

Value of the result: 0.17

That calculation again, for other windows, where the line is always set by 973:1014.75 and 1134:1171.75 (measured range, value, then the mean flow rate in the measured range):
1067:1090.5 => 0.333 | 6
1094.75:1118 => 0.091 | 7.54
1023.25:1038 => 0.037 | 7.8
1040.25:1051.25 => 0.128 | 7.2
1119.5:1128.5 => 0.050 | 7.86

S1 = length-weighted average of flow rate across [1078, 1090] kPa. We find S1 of 6.44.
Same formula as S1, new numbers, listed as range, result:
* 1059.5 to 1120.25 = 6.71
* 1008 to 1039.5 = 7.79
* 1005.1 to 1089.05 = 6.94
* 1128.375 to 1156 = 8.12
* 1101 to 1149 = 7.87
